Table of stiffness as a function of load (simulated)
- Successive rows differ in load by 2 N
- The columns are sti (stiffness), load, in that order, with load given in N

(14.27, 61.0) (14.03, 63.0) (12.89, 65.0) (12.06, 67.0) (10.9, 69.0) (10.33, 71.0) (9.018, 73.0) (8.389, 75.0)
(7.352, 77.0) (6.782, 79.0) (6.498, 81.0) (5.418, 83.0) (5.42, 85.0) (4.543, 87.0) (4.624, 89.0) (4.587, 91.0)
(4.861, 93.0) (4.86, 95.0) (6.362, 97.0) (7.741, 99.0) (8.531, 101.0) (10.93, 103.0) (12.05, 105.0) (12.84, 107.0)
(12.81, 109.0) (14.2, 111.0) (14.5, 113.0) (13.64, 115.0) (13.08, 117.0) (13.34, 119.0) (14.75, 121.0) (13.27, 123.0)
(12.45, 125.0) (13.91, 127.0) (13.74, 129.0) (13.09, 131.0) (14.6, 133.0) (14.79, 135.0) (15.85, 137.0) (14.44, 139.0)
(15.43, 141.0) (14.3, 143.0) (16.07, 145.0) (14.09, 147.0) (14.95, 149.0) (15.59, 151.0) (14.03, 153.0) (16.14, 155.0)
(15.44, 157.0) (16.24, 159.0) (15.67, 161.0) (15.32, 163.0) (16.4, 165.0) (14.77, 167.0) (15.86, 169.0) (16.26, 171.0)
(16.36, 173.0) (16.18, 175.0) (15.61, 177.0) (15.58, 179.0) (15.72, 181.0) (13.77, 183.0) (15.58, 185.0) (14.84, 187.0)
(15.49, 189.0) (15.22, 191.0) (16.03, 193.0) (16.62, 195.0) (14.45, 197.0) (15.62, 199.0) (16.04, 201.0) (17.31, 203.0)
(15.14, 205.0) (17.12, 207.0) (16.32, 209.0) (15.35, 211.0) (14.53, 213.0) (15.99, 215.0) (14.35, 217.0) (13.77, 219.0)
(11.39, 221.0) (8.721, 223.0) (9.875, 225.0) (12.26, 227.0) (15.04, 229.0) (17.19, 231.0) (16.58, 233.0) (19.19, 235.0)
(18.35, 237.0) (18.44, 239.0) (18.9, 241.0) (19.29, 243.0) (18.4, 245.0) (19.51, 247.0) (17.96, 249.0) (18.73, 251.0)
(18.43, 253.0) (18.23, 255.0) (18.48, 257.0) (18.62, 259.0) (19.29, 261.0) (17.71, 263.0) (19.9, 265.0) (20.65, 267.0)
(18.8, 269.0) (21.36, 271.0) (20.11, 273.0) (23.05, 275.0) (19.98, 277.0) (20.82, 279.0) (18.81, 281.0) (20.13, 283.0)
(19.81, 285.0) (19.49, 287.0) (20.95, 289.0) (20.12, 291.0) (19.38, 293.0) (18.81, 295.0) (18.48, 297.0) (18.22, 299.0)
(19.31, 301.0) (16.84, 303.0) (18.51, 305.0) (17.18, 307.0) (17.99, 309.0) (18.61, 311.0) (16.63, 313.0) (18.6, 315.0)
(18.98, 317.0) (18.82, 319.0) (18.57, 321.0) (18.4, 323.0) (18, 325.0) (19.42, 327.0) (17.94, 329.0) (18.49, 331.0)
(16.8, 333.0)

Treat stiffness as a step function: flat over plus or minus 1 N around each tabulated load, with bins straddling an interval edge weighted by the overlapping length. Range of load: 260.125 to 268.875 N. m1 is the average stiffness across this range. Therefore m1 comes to 19.3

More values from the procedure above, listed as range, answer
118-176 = 14.9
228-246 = 17.9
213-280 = 17.5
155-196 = 15.7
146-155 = 14.8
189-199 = 15.6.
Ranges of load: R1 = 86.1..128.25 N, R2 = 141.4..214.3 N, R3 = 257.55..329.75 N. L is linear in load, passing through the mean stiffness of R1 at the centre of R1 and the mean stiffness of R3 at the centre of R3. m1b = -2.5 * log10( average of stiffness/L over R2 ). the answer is -0.142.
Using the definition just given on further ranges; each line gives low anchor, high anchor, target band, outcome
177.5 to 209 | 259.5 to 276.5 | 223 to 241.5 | 0.15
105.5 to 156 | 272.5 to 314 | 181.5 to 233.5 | 0.12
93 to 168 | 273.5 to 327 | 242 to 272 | -0.08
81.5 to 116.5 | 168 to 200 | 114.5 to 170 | -0.21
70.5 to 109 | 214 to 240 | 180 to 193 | -0.20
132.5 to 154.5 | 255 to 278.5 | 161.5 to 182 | 0.02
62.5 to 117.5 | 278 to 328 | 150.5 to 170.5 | -0.25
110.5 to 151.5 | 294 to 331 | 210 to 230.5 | 0.22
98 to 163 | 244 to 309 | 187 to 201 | 0.04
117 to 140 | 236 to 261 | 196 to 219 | 0.10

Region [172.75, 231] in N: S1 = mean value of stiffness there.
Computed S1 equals 14.9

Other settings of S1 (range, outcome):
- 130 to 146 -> 14.8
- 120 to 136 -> 13.8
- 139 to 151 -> 15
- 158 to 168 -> 15.7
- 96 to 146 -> 13.1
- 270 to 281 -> 20.9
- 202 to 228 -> 14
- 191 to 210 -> 16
